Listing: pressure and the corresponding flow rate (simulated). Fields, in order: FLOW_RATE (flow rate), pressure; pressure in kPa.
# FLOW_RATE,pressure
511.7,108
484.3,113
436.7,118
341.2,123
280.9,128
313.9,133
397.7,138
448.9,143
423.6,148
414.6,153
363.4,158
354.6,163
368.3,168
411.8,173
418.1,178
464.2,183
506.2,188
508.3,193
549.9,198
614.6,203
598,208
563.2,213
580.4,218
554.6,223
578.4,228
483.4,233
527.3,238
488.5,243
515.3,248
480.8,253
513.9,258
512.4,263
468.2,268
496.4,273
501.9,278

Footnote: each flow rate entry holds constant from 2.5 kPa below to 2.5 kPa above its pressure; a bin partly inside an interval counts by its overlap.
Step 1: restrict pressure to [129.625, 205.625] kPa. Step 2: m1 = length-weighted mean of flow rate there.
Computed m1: 436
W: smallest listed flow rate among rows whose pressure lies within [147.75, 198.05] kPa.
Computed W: 354.6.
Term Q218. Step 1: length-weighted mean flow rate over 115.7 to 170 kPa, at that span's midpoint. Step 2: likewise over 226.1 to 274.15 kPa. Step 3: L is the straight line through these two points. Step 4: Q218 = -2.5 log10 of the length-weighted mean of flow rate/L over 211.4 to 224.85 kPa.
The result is -0.21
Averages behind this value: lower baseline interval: 377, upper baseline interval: 506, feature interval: 567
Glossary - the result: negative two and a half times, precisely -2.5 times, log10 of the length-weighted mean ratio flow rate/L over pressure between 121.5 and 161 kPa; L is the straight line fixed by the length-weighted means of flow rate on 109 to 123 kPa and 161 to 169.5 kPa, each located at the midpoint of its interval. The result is 0.07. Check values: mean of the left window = 445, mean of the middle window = 374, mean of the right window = 361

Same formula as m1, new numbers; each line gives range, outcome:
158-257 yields 500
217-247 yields 532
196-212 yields 586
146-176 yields 389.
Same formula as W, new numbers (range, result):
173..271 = 411.8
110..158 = 280.9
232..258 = 480.8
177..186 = 418.1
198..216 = 549.9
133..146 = 313.9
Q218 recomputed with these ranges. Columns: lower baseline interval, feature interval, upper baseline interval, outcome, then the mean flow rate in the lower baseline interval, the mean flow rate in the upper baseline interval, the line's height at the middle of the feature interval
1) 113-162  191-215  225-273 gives -0.24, 385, 507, 457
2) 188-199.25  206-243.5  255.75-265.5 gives -0.06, 522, 513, 518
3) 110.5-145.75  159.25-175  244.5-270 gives 0.12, 386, 498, 420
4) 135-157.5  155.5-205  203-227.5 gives 0.10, 414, 579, 495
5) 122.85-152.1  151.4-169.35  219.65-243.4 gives 0.10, 372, 532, 411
